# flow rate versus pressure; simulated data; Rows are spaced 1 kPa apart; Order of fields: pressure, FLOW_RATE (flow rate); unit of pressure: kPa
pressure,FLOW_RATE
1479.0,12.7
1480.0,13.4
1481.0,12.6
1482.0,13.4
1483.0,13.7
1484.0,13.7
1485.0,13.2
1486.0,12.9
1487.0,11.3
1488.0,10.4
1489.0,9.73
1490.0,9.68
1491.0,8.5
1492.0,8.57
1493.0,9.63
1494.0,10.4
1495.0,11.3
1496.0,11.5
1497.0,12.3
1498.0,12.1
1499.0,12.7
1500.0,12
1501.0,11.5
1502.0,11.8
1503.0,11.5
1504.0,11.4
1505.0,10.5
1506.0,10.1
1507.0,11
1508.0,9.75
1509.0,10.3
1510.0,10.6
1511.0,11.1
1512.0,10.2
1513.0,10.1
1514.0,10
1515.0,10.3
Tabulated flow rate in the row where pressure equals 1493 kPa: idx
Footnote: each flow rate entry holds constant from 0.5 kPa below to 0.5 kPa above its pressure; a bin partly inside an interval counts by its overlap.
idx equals 9.63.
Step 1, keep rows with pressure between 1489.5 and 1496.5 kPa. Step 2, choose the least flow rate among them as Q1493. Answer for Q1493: 8.5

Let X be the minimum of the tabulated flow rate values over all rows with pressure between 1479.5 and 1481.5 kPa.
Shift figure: 12.6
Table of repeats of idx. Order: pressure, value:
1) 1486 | 12.9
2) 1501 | 11.5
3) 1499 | 12.7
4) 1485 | 13.2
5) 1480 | 13.4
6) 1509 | 10.3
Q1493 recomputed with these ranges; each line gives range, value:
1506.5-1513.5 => 9.75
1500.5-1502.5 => 11.5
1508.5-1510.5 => 10.3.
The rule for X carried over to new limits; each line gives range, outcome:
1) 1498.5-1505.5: 10.5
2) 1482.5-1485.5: 13.2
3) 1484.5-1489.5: 9.73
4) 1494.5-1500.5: 11.3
